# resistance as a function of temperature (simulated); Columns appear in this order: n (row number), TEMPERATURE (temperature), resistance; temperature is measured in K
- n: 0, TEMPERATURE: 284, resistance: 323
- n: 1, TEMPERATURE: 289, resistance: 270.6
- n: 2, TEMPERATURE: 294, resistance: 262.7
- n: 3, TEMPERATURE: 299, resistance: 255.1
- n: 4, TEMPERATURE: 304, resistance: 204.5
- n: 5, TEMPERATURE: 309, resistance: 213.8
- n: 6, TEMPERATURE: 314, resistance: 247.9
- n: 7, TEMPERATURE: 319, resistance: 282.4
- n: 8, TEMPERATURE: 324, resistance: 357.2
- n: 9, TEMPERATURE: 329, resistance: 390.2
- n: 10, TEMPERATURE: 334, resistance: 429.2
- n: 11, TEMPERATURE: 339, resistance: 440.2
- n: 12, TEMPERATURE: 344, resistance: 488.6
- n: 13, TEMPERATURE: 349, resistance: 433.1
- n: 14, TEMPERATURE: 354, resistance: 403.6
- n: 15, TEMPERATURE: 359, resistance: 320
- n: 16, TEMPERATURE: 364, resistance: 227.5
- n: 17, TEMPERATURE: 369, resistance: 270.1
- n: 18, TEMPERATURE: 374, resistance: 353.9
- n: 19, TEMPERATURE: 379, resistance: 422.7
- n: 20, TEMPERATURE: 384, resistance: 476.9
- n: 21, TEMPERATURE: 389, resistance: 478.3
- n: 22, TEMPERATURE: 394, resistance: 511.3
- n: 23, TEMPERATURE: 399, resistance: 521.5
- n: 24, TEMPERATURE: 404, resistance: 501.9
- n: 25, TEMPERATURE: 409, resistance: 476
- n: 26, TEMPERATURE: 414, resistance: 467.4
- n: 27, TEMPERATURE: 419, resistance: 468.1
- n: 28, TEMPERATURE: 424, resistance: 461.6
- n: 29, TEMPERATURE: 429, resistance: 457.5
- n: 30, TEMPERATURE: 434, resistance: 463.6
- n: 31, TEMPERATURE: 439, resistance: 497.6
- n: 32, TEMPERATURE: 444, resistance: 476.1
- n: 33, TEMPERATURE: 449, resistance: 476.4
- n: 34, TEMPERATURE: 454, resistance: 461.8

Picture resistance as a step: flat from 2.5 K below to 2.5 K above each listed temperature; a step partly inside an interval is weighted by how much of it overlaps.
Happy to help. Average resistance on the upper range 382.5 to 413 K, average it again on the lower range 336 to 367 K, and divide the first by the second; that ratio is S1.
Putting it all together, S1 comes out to 1.28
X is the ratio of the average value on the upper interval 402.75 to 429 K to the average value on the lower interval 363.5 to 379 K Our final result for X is 1.51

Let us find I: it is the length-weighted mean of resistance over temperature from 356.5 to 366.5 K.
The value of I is 274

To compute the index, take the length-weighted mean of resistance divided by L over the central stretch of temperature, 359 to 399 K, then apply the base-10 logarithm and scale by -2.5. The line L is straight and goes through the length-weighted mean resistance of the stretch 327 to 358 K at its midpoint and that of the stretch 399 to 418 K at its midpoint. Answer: 0.17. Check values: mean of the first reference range 426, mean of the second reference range 486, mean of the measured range 395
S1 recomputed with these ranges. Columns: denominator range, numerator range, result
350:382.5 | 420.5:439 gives 1.36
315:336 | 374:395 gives 1.28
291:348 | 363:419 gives 1.33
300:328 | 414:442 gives 1.75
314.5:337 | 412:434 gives 1.30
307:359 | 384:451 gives 1.31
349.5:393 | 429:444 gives 1.26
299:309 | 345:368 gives 1.60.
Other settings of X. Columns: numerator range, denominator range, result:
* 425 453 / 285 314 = 1.92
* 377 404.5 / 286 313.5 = 1.99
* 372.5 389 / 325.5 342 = 1.03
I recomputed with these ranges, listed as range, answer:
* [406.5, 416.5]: 472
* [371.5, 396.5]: 449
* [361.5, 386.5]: 350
